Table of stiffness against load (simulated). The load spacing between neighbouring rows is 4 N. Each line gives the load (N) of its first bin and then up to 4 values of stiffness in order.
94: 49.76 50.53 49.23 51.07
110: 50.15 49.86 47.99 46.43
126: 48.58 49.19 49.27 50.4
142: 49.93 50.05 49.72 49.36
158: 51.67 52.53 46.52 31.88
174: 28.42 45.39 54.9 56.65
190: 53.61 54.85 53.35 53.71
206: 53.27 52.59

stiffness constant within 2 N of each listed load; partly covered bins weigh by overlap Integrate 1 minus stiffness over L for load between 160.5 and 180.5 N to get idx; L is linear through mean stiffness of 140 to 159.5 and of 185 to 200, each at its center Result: 4.3 N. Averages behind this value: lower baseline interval 50.1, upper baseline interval 54.5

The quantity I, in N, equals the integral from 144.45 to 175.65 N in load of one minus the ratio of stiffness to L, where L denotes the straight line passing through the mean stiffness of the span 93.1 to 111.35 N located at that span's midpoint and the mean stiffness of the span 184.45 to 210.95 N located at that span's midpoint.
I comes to 4.35 N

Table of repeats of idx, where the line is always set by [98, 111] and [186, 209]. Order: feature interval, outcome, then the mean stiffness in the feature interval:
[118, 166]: 2.0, 49.5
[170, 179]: 3.1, 34.8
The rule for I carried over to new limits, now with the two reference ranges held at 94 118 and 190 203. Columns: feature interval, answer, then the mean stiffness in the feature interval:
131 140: 0.26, 49.8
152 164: 0.24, 51.2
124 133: 0.36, 48.9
